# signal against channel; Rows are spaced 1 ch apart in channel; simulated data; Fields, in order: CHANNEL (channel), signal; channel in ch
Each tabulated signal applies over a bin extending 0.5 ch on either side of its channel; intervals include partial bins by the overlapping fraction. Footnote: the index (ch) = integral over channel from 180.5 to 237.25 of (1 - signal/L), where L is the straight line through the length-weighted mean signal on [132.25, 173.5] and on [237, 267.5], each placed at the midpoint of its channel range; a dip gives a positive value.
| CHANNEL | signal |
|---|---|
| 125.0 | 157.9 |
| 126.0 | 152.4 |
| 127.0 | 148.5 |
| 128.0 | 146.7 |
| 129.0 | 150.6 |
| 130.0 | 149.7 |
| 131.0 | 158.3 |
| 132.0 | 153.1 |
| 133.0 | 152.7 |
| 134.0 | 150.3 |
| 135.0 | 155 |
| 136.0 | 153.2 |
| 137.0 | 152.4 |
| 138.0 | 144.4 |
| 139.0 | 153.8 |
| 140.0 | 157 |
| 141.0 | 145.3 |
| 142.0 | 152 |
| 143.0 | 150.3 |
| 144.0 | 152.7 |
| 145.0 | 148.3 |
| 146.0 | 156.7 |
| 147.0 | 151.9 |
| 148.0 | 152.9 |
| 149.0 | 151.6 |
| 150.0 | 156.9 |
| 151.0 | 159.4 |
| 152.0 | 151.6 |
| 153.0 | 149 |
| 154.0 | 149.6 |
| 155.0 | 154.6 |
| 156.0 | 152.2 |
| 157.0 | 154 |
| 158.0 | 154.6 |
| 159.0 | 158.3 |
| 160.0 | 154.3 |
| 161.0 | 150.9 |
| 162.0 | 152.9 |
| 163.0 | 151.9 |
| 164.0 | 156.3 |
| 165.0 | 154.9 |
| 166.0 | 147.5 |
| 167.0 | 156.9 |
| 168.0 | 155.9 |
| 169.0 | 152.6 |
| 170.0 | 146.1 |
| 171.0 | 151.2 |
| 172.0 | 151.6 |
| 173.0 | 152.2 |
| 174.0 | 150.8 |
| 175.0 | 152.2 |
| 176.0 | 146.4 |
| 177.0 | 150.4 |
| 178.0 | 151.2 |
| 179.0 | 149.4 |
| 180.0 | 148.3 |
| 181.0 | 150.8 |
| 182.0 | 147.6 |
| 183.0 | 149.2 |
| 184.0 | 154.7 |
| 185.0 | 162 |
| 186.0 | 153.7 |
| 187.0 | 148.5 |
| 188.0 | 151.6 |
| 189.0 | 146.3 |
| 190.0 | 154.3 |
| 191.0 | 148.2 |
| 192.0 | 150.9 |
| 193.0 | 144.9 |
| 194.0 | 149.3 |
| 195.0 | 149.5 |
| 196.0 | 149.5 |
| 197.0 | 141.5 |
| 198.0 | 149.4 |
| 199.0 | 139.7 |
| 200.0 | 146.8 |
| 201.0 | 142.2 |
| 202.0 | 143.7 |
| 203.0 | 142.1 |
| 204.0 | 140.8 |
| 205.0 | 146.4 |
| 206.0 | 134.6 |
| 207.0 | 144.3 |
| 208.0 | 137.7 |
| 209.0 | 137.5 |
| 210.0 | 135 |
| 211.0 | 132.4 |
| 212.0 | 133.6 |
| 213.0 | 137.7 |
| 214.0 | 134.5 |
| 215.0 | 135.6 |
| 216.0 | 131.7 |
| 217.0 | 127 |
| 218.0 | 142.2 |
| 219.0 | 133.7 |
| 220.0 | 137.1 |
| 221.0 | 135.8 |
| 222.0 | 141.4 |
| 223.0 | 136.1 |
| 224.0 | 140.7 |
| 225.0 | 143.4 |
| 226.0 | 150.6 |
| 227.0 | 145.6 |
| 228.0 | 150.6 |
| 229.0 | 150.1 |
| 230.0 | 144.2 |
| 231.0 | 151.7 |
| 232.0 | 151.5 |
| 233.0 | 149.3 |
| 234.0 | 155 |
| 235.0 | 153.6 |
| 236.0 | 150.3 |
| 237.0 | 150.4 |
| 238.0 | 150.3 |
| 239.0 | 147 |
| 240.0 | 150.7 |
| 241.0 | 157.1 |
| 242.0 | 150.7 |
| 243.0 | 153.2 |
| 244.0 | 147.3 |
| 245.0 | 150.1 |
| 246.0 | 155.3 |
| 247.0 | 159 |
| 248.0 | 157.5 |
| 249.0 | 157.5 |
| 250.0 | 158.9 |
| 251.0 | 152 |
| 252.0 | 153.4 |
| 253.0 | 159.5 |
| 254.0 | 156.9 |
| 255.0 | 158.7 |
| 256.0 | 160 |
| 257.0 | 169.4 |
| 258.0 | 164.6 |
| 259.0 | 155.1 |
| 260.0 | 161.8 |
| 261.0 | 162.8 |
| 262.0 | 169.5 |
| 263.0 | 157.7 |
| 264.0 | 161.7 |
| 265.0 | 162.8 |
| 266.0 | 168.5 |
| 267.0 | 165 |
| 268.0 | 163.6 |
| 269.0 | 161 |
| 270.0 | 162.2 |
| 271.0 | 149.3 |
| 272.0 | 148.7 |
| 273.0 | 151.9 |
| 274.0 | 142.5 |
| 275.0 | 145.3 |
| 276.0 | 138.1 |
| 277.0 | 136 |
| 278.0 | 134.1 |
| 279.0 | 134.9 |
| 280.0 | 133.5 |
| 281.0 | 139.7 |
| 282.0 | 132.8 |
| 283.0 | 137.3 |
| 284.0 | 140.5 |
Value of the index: 4.0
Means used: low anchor 153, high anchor 158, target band 145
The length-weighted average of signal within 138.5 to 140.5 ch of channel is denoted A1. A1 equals 155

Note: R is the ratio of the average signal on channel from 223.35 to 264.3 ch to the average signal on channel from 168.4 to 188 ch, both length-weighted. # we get 1.02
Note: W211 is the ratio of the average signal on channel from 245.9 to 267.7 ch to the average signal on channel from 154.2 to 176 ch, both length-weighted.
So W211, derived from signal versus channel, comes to 1.1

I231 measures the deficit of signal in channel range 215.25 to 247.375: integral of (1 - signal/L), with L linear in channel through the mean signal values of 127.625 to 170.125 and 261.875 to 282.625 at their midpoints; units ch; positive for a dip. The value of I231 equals 0.9 ch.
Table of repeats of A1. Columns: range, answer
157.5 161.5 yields 155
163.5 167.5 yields 154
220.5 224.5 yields 138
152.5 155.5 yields 151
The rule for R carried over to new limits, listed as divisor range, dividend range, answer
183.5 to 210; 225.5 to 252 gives 1.04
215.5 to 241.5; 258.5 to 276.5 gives 1.08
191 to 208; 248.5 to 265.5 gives 1.11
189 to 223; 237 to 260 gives 1.10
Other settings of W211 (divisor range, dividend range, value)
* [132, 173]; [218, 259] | 0.99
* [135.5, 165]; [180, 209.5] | 0.96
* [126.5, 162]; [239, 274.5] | 1.03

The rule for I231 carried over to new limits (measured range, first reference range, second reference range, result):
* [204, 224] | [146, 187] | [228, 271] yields 2.3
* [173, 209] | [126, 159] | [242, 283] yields 1.2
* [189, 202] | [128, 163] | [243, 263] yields 0.7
